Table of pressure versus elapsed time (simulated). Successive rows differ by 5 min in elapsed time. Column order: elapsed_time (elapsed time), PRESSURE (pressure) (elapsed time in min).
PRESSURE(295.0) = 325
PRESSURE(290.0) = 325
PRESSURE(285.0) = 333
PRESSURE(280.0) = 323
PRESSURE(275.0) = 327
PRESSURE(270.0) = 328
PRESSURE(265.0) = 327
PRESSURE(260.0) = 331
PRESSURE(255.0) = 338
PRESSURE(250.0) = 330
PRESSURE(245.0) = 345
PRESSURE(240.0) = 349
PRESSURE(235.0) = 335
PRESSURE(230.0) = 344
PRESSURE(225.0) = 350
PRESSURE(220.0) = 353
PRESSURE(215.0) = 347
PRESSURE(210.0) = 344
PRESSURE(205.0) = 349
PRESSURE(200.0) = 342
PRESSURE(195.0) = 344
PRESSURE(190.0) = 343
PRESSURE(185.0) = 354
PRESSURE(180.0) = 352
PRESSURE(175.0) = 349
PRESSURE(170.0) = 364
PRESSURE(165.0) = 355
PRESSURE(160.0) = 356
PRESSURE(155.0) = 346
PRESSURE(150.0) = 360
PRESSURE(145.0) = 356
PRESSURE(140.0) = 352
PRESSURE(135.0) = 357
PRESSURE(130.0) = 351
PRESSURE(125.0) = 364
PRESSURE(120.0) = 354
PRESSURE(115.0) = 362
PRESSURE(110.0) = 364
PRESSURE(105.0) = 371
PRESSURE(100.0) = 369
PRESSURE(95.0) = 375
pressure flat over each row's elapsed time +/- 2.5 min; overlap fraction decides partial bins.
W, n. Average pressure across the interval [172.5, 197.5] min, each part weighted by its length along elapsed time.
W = 348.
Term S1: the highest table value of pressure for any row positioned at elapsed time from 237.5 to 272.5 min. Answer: 349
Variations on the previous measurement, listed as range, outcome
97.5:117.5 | 371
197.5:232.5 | 353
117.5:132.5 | 364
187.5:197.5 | 344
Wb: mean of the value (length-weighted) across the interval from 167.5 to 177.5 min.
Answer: 356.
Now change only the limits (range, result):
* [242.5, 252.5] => 338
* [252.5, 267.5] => 332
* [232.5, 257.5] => 339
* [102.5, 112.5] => 368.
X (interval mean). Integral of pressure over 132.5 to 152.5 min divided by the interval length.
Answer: 356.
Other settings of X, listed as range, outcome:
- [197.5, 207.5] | 346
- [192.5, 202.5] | 343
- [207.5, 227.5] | 348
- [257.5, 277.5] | 328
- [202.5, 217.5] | 347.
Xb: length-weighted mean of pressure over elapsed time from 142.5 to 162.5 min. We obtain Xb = 354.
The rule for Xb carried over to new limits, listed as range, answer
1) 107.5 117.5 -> 363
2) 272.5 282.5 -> 325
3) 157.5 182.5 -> 355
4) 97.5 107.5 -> 370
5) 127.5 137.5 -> 354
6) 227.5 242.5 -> 343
